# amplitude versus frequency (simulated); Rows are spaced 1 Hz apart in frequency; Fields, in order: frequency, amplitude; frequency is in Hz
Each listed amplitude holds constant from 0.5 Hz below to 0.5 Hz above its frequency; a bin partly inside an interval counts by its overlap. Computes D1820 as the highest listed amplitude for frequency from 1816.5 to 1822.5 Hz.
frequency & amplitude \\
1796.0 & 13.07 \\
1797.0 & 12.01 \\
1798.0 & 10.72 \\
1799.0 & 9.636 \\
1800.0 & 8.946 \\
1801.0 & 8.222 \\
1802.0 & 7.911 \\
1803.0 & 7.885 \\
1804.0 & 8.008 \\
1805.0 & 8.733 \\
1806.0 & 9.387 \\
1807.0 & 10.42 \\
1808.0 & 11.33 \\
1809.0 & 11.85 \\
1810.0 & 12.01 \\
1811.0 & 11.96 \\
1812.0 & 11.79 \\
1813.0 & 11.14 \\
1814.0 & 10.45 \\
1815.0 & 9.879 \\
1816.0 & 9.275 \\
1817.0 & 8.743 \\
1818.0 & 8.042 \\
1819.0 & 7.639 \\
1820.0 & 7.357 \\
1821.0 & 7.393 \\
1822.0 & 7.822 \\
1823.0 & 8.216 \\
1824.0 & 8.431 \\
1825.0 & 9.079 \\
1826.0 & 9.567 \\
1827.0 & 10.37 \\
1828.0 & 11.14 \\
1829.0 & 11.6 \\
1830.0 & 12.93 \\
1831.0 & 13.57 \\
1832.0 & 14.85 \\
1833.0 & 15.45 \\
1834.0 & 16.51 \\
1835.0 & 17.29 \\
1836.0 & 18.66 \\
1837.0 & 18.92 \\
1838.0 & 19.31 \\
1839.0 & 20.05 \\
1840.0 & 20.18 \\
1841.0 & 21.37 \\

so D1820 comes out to 8.743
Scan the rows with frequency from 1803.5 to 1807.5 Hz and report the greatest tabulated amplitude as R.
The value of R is 10.42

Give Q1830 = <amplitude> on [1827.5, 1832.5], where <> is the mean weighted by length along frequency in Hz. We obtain 12.8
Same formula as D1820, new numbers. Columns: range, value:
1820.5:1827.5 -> 10.37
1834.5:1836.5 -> 18.66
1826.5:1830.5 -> 12.93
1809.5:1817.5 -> 12.01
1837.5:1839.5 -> 20.05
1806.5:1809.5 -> 11.85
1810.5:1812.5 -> 11.96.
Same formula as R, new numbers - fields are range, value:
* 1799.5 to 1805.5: 8.946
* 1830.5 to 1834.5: 16.51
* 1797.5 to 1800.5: 10.72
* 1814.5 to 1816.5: 9.879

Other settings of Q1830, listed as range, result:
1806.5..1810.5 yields 11.4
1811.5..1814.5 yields 11.1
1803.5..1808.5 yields 9.58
